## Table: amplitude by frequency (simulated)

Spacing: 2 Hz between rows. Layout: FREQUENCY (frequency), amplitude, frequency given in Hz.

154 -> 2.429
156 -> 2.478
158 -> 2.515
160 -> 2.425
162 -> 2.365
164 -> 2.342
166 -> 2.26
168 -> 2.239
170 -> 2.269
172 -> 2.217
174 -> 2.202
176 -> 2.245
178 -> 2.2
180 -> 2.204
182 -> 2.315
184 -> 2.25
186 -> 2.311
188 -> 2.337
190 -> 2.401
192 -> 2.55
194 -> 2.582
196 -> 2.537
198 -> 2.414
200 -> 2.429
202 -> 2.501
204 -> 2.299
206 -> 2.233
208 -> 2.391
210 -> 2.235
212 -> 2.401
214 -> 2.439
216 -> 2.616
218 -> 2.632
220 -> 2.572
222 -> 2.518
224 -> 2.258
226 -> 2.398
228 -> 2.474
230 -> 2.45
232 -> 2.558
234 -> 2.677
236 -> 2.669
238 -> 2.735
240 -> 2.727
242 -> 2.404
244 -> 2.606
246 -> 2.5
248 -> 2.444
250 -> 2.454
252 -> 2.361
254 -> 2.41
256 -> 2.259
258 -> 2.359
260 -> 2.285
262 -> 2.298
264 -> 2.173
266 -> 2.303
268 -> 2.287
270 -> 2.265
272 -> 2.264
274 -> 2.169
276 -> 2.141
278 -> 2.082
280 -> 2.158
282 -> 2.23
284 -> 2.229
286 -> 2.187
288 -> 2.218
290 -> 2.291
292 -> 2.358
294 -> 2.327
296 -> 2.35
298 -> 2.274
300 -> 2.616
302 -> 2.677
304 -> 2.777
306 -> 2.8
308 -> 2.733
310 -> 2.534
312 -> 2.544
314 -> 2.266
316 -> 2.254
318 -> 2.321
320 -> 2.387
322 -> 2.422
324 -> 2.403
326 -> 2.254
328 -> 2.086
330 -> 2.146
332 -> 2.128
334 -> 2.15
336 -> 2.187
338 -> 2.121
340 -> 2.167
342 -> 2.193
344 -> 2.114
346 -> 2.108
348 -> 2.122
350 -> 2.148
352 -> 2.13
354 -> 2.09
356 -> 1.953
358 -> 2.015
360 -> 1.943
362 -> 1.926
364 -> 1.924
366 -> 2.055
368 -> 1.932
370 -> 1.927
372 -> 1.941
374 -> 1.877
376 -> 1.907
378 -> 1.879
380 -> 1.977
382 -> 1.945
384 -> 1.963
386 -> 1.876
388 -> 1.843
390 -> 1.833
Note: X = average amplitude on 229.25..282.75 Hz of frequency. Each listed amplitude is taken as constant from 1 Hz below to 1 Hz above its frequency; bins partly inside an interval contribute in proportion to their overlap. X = 2.38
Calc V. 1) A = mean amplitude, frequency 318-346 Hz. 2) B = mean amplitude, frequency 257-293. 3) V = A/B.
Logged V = 0.99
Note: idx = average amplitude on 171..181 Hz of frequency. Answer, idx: 2.21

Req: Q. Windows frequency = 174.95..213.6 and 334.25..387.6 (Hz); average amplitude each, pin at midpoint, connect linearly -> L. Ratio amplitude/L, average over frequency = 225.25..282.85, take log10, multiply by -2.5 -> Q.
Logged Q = -0.068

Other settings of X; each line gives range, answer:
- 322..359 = 2.15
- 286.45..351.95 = 2.32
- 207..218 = 2.44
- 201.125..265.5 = 2.45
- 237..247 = 2.59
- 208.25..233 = 2.46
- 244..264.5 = 2.37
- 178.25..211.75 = 2.37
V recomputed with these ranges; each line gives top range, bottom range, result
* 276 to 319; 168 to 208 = 1.02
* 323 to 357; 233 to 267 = 0.88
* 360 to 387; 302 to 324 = 0.77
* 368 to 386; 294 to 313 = 0.75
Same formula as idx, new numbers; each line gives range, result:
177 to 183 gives 2.24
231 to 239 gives 2.66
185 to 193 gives 2.4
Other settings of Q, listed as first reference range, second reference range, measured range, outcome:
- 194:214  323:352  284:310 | -0.105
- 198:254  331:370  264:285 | 0.052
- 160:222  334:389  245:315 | -0.086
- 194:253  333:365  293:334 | -0.101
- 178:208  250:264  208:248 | -0.074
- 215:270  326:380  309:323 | -0.097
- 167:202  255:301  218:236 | -0.090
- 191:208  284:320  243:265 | 0.027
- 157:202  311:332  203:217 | -0.016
